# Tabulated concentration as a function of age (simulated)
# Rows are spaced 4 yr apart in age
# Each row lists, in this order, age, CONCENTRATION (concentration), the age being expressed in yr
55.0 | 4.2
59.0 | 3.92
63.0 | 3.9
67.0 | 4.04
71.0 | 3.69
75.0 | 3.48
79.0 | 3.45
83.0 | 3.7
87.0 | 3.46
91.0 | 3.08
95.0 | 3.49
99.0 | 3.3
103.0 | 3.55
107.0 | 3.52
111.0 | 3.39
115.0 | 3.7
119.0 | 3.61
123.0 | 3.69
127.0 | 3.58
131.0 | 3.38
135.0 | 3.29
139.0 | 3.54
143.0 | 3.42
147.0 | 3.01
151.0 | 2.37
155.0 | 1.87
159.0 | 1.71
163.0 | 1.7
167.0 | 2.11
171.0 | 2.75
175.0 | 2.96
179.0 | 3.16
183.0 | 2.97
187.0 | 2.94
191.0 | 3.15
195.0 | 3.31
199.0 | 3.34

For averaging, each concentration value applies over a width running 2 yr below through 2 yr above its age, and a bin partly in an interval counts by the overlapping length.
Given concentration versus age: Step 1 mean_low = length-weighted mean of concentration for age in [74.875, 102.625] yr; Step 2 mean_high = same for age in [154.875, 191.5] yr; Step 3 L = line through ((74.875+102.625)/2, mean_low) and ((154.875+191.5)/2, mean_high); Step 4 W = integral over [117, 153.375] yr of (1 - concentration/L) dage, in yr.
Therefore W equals -4.4 yr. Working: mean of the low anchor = 3.43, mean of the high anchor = 2.54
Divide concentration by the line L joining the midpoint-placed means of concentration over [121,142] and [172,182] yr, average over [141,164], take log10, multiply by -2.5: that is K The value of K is 0.35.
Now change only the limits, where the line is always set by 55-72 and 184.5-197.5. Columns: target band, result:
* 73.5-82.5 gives 0.10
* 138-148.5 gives 0.04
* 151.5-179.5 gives 0.40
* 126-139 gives 0.02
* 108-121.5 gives 0.01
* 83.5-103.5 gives 0.11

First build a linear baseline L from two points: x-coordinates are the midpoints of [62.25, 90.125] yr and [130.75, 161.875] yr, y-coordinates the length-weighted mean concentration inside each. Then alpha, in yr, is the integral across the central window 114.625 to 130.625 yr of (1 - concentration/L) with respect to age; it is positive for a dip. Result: -2.9 yr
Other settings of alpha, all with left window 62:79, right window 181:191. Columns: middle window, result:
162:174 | 3.14 yr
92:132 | -0.57 yr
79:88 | 0.21 yr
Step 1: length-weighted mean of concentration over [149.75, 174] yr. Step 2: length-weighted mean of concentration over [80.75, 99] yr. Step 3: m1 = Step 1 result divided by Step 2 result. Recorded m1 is 0.62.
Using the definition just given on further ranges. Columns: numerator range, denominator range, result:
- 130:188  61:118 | 0.77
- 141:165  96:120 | 0.67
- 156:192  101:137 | 0.73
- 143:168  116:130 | 0.62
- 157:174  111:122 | 0.59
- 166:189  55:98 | 0.78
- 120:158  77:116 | 0.90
